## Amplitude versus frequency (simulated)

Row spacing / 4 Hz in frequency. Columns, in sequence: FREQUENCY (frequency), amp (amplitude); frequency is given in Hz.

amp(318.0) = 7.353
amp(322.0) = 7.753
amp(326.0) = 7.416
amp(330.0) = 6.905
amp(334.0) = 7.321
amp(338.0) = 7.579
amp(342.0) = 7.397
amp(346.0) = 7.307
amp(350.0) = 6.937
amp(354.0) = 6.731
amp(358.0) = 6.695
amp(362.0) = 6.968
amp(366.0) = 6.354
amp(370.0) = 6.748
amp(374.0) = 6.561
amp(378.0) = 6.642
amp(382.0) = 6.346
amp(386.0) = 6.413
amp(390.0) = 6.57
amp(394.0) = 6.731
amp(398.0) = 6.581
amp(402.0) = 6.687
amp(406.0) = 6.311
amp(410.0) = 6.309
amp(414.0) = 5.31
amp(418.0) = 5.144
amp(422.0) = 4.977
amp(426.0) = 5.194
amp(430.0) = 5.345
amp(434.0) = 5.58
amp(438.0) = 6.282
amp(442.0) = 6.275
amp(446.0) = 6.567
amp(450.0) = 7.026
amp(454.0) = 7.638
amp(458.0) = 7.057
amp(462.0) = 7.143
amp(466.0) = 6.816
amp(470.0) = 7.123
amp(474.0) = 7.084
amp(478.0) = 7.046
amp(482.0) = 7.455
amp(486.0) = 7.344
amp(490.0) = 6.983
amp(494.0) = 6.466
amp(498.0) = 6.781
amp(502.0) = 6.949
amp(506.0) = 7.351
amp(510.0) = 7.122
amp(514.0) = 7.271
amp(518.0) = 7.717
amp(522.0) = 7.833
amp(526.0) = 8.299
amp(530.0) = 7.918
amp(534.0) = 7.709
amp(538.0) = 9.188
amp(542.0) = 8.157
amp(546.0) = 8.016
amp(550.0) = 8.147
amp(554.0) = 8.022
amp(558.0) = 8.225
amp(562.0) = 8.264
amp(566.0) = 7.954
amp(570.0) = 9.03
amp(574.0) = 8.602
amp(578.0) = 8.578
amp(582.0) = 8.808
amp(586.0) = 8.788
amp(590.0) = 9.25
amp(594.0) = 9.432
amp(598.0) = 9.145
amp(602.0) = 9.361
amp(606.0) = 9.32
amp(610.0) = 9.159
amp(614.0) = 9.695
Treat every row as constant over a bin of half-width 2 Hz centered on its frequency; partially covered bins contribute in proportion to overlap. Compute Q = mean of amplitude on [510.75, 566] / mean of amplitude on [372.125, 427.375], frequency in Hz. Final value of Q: 1.31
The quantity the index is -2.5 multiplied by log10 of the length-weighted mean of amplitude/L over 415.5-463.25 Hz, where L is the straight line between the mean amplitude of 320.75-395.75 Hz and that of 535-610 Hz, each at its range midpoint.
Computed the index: 0.23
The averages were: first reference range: 6.91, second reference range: 8.68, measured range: 6.16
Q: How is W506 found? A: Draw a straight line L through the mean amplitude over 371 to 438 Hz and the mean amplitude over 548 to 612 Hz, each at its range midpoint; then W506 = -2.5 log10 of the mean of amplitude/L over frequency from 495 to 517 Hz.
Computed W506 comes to 0.08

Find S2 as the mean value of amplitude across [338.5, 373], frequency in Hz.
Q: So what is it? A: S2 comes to 6.91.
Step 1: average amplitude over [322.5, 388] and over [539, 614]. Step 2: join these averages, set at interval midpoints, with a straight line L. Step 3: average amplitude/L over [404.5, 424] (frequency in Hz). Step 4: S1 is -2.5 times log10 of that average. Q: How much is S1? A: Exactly 0.30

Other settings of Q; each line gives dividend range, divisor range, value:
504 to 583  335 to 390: 1.19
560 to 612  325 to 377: 1.28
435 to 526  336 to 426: 1.09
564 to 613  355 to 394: 1.36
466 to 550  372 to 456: 1.21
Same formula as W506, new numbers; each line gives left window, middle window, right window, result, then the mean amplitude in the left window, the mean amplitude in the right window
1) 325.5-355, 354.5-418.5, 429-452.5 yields 0.05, 7.2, 6.25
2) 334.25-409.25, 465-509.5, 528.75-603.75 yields 0.11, 6.76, 8.56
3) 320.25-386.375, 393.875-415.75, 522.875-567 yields 0.16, 6.96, 8.17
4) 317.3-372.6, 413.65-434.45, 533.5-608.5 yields 0.41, 7.09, 8.65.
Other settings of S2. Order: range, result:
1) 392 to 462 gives 6.2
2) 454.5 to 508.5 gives 7.06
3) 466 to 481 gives 7.07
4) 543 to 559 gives 8.1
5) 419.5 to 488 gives 6.57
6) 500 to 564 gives 7.89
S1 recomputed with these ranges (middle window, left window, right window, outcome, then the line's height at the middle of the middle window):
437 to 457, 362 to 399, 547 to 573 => 0.06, 7.2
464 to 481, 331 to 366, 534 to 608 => 0.13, 7.95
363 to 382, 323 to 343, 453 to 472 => 0.11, 7.28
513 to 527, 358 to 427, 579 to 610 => 0.04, 8.08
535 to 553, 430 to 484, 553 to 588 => -0.03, 8.09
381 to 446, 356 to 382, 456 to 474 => 0.14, 6.82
